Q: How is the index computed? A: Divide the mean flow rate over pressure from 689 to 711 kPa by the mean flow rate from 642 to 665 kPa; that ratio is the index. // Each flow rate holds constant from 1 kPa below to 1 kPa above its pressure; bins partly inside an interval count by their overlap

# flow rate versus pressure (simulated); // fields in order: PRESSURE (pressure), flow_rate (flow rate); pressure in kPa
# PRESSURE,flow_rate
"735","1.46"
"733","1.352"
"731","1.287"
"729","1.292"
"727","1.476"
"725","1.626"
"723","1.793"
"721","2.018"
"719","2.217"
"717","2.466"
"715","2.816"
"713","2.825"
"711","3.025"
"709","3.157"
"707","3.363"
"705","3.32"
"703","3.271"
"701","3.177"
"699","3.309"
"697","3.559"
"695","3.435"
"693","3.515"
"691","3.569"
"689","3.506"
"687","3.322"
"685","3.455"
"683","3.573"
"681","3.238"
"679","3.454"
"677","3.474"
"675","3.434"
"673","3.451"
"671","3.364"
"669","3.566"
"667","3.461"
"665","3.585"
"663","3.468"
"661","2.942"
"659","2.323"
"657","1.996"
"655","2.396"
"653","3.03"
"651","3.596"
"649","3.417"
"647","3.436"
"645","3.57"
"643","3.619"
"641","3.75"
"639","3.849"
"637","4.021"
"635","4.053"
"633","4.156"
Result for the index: 1.1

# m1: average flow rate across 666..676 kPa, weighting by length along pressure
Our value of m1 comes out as 3.46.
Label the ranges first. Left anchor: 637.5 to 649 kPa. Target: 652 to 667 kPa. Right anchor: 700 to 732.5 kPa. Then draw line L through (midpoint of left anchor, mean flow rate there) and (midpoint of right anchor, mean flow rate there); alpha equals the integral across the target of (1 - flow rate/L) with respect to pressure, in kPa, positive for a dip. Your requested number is 2.22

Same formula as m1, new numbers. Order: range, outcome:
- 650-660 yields 2.67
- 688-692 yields 3.54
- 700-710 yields 3.26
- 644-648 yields 3.5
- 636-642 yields 3.87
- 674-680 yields 3.45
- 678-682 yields 3.35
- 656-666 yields 2.86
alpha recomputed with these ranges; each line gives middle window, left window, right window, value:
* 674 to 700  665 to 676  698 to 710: -0.6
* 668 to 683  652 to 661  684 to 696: -2.0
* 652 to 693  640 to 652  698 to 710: 2.2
